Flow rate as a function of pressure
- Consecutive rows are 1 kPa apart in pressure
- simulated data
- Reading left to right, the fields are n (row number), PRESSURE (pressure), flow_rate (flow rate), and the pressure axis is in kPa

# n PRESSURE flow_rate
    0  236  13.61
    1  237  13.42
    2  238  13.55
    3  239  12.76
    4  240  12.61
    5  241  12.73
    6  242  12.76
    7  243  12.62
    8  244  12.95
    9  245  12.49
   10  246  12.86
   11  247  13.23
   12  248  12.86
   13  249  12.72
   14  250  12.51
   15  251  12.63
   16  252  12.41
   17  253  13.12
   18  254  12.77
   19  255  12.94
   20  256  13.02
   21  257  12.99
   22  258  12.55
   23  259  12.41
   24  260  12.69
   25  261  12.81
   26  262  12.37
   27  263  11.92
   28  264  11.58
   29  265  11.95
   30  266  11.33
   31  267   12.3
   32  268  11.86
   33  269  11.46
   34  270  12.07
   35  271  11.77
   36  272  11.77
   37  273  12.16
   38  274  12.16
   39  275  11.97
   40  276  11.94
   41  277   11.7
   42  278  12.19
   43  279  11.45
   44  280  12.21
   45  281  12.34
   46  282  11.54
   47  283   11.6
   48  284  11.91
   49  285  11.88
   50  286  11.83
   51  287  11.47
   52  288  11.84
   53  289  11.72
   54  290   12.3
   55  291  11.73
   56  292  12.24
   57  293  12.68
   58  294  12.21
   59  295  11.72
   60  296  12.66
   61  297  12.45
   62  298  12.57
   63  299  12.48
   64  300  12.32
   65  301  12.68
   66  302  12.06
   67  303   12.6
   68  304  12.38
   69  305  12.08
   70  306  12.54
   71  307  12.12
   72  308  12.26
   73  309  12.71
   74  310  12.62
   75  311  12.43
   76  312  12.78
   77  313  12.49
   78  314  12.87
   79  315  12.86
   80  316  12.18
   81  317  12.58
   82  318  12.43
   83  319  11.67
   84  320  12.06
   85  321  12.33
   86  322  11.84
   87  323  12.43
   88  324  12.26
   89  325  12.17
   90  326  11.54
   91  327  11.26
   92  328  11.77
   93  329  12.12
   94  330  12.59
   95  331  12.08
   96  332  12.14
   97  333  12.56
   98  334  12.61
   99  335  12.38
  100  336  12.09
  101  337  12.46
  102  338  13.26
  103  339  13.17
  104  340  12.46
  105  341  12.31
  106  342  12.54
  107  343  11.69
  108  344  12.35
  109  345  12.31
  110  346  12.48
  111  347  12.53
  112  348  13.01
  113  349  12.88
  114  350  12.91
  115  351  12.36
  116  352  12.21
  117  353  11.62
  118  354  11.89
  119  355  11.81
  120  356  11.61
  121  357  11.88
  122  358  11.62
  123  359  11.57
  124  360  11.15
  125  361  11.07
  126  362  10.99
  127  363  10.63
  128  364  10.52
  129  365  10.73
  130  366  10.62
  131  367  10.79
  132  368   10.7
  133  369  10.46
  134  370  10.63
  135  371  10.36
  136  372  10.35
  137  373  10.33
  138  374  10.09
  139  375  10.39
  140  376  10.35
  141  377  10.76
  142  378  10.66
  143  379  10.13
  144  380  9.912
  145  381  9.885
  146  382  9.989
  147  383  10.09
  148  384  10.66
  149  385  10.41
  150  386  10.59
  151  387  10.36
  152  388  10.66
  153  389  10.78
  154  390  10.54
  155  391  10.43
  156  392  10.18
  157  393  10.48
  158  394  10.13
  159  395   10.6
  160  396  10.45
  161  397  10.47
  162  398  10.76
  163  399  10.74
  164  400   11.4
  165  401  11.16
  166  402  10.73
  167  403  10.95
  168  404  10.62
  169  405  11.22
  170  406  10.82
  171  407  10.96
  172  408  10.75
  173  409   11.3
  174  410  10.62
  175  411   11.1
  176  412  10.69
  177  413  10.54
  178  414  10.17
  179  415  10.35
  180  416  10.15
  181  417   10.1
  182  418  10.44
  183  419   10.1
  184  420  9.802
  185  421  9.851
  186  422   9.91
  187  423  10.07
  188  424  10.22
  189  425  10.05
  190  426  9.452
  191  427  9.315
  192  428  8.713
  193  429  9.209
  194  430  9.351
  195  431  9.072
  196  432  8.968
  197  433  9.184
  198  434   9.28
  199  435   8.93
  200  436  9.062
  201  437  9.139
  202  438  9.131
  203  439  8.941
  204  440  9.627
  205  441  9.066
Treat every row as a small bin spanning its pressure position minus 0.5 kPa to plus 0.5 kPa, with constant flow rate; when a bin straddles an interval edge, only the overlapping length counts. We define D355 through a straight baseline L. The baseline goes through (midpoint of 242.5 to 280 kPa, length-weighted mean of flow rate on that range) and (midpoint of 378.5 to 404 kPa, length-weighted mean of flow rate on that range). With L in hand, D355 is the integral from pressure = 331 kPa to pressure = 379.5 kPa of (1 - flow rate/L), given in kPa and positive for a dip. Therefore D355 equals -2.5 kPa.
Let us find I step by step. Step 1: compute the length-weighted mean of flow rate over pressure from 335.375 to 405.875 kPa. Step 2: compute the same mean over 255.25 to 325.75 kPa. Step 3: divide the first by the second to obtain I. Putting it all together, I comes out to 0.91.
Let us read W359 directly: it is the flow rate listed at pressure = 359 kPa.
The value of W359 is 11.57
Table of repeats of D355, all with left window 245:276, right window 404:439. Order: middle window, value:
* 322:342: -1.78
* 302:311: -0.56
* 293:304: -0.56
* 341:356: -1.72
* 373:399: 0.19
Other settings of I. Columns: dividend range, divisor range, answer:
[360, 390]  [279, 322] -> 0.86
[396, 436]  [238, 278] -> 0.82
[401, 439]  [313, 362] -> 0.82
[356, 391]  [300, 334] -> 0.86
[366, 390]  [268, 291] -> 0.88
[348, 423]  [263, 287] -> 0.91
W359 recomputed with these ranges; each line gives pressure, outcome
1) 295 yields 11.72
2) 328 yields 11.77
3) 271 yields 11.77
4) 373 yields 10.33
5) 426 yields 9.452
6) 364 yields 10.52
